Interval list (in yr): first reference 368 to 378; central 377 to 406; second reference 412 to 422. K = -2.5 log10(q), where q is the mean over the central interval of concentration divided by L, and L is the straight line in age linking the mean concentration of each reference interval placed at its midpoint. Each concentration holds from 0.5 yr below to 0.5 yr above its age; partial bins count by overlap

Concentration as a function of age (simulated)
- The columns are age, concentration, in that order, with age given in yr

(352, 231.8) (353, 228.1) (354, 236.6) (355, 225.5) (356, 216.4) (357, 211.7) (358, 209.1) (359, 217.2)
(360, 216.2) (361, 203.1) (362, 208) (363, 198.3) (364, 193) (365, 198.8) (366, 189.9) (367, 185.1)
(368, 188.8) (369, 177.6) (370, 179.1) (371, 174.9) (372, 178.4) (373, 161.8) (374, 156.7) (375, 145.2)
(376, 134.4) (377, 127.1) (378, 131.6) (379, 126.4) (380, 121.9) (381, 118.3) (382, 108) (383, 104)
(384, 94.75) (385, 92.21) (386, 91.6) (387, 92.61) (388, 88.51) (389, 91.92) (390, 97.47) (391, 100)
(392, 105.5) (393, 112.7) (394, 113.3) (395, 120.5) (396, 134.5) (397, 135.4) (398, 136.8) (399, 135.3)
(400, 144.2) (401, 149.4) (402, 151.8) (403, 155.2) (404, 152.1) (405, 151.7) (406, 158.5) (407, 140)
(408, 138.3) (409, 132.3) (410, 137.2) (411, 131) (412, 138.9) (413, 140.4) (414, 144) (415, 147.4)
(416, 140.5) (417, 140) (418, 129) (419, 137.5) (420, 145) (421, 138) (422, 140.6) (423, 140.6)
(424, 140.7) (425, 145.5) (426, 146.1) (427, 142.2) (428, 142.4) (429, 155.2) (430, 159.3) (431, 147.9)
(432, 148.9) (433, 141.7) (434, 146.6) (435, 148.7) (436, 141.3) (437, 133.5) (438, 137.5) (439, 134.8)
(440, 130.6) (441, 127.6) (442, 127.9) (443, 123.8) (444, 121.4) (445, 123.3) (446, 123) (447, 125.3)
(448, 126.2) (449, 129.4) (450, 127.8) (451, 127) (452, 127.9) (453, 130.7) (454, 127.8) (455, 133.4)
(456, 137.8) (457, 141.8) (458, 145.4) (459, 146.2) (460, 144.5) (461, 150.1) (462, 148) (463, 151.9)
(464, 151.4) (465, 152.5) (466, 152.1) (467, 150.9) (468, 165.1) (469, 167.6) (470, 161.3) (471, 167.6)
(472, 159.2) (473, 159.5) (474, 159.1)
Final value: 0.242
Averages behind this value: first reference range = 160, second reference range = 140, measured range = 121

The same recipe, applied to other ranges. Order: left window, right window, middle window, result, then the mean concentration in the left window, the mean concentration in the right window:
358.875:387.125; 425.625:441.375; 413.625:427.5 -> 0.03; 156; 143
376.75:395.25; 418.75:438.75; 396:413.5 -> -0.16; 107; 144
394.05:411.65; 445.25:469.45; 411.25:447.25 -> 0.01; 141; 141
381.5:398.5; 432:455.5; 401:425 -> -0.21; 107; 132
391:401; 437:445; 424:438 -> -0.14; 126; 129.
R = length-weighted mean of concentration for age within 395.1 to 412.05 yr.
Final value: 142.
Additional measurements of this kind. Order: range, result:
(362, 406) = 139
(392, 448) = 138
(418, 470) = 140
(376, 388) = 110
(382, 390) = 94.8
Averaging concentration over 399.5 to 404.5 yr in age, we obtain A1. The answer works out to 151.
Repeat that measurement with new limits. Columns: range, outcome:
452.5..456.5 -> 132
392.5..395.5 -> 116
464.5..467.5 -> 152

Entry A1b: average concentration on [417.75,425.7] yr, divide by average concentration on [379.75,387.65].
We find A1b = 1.4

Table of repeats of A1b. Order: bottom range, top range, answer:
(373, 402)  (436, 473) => 1.17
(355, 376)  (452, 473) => 0.78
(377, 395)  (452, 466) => 1.34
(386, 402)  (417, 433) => 1.22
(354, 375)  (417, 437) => 0.74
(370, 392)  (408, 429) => 1.15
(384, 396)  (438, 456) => 1.26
